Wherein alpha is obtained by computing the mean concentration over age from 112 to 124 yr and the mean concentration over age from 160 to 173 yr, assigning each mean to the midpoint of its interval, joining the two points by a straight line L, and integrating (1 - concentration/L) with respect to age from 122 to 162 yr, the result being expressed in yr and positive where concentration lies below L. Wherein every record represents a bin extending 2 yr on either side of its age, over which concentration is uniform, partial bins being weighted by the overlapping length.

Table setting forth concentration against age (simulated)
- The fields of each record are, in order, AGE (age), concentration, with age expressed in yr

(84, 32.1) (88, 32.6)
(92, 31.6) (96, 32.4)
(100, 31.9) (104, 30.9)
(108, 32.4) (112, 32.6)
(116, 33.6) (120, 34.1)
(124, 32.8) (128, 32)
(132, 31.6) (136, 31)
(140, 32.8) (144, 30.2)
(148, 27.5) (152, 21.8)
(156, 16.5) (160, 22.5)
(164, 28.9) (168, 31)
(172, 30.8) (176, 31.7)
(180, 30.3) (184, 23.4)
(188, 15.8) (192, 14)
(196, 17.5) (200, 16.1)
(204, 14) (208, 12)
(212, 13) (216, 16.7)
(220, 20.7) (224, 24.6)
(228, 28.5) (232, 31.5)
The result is 4.5 yr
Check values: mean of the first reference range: 33.5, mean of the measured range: 27.9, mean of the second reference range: 29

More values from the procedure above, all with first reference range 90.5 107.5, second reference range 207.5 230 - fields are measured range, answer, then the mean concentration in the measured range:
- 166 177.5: -3.15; 31.1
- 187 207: 6.05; 15.3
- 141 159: 1.57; 24.4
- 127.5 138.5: -1.23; 31.5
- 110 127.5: -2.00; 33.2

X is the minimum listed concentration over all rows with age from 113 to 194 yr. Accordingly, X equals 14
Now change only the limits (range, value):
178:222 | 12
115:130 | 32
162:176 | 28.9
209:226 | 13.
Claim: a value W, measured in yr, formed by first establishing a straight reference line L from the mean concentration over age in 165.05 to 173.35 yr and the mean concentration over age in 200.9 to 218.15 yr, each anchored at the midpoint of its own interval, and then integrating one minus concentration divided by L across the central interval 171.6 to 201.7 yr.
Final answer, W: 2.4 yr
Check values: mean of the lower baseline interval 30.7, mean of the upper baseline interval 14.1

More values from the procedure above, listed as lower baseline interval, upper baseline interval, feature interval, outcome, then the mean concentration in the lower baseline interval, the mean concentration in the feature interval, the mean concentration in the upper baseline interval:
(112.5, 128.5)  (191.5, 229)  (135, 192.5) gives -1.13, 33.2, 26.1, 17.6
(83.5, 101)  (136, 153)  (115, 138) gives -1.93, 32.1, 32.5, 28.8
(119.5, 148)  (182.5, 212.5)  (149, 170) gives 0.52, 31.6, 24.3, 15.7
